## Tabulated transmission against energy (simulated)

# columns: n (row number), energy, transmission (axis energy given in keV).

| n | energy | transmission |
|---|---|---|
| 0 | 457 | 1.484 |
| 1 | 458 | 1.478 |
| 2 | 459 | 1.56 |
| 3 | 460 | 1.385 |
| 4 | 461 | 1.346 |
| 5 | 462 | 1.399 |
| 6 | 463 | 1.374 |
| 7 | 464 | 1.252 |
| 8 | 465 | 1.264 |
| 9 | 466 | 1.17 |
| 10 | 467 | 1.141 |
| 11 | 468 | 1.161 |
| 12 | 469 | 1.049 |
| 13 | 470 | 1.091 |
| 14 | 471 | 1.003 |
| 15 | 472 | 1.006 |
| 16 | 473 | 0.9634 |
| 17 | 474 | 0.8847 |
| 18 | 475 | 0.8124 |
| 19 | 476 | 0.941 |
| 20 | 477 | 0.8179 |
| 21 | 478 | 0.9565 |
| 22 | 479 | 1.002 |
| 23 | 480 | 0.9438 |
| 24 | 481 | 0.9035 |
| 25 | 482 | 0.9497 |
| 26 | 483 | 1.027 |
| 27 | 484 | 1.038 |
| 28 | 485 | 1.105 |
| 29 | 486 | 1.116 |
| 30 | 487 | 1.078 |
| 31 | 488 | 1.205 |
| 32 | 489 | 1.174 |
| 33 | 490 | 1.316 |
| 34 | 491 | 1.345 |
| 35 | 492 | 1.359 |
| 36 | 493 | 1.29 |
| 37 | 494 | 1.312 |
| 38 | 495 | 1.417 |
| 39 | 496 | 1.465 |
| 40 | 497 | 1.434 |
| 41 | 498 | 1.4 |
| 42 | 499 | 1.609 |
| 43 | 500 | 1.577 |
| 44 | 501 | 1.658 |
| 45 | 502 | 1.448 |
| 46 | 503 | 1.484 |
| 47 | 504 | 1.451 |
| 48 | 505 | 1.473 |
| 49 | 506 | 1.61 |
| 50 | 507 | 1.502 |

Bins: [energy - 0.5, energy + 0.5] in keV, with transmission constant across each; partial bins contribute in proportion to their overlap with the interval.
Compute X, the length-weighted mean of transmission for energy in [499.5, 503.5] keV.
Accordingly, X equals 1.54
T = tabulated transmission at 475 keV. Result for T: 0.8124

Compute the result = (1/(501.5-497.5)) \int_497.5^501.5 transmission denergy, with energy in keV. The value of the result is 1.56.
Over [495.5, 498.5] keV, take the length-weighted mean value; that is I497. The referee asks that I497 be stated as 1.43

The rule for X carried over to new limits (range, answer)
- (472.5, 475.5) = 0.887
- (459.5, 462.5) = 1.38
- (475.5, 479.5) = 0.929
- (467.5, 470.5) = 1.1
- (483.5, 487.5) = 1.08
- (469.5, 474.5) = 0.99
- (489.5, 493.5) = 1.33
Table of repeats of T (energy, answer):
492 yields 1.359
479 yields 1.002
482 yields 0.9497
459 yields 1.56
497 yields 1.434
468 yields 1.161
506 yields 1.61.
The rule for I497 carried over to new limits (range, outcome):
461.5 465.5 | 1.32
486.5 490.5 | 1.19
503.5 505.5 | 1.46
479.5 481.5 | 0.924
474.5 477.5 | 0.857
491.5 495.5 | 1.34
